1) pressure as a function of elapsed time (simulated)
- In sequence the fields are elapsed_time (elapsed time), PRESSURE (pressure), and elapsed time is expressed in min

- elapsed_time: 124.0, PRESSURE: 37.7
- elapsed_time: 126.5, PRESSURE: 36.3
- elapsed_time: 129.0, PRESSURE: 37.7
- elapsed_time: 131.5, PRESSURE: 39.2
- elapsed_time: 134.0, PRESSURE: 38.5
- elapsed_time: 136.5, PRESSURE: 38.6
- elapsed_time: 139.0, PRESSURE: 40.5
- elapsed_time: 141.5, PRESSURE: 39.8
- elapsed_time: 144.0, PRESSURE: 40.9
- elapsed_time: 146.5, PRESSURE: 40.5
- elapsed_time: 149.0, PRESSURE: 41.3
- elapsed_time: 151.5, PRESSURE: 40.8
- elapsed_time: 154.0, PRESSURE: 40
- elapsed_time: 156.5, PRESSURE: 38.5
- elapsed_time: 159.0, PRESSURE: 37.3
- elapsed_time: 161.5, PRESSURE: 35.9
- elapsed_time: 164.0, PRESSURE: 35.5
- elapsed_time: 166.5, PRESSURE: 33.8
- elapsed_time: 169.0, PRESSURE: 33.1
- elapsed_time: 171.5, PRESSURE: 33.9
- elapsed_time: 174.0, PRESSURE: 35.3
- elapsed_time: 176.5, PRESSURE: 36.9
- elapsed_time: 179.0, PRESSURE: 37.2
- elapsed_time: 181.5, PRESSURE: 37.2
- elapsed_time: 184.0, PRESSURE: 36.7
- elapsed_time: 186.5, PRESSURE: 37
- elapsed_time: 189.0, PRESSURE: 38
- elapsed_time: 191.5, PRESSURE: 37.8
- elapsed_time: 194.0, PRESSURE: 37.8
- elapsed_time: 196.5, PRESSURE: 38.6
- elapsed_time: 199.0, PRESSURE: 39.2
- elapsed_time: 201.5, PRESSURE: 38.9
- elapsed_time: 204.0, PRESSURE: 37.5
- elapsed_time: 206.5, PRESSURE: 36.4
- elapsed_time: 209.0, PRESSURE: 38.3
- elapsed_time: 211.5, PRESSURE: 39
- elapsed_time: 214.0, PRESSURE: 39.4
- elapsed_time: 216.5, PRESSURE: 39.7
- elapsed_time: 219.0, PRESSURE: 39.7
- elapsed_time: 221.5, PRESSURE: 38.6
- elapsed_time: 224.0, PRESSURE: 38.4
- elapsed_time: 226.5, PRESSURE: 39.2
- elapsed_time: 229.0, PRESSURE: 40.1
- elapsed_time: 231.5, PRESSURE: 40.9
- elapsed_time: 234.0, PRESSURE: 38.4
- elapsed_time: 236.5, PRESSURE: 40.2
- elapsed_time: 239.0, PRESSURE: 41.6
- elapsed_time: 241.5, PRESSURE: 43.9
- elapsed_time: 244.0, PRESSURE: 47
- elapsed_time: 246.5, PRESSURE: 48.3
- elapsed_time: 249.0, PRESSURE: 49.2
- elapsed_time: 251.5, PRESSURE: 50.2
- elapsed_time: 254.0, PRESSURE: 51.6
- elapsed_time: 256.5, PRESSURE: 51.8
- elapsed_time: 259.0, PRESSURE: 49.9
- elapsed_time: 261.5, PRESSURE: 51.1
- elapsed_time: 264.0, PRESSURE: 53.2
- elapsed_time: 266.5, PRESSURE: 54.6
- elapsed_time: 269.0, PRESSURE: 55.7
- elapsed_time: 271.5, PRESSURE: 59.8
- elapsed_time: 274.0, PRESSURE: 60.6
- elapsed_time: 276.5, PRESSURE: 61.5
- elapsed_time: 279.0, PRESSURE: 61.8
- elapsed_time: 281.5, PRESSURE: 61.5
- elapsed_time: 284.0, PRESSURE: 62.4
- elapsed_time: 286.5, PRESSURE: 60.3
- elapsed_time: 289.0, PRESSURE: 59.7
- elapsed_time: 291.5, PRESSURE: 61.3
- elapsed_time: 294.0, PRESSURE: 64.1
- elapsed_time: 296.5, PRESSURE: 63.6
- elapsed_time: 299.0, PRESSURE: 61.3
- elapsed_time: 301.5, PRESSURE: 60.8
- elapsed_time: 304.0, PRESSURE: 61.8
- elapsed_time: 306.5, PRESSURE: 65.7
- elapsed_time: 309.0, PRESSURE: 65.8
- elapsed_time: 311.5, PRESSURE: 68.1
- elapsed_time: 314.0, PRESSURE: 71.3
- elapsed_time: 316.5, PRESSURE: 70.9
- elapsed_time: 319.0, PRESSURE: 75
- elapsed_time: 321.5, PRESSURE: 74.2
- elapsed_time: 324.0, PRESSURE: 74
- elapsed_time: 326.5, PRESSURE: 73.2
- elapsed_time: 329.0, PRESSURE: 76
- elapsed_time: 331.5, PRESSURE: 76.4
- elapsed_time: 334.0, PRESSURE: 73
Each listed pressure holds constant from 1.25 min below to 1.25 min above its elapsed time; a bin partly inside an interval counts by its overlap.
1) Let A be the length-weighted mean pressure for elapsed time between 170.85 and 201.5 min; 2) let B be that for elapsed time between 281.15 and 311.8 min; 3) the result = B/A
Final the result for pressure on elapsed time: 1.68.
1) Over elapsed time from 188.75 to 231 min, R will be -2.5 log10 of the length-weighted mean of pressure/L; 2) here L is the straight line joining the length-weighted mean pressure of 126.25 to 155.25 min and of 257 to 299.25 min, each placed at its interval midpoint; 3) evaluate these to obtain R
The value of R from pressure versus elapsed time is 0.26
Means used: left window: 39.6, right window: 58.8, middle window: 38.7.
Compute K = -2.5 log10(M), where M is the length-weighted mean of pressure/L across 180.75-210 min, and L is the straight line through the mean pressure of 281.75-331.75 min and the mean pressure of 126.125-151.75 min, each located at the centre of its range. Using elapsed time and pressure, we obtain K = 0.28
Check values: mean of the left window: 39.5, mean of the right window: 67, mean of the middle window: 37.8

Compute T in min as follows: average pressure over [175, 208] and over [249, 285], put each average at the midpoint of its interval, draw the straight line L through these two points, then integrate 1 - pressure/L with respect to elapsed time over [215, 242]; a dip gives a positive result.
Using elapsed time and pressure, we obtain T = 3.8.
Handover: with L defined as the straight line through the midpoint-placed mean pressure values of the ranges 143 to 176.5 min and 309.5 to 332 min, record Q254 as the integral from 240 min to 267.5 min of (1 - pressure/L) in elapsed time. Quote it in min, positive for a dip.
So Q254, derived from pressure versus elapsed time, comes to 3.9 min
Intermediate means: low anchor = 37.4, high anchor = 72.9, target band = 50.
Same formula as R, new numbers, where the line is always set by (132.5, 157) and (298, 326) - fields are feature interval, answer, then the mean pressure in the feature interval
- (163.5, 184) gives 0.26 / 35.4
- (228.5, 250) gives 0.28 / 43.3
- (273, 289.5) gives 0.03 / 61.2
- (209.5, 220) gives 0.30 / 39.4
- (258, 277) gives 0.10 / 55.7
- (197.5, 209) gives 0.29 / 38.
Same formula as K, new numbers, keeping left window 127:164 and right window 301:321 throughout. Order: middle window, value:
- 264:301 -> 0.05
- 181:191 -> 0.23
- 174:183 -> 0.21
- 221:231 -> 0.33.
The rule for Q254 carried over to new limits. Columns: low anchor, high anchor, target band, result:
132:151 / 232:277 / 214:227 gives 2.19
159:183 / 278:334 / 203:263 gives 8.48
